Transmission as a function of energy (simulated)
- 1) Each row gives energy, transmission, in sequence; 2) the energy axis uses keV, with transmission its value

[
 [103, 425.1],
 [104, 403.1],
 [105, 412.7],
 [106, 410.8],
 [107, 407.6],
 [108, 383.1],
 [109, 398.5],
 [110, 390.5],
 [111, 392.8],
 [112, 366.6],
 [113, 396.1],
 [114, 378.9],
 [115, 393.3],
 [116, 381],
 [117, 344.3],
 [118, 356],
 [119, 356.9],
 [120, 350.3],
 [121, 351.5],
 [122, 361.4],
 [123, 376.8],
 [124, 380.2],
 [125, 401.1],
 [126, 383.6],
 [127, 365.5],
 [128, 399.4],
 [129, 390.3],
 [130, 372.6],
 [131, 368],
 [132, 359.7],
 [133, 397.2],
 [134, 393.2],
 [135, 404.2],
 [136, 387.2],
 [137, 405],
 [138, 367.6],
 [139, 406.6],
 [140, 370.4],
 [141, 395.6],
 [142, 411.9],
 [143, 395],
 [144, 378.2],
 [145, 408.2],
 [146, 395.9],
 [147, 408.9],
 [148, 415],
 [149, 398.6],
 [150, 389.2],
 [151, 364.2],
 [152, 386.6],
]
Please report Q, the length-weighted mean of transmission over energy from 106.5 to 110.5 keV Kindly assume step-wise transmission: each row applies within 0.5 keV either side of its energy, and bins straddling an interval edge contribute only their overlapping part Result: 395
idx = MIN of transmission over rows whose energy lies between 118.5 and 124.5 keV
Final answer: 350.3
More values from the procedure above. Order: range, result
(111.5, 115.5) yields 366.6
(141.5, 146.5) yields 378.2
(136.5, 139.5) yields 367.6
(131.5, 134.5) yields 359.7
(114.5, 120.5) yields 344.3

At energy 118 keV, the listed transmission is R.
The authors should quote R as 356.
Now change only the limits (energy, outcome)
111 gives 392.8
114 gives 378.9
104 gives 403.1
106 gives 410.8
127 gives 365.5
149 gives 398.6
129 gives 390.3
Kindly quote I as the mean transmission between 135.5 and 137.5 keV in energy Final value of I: 396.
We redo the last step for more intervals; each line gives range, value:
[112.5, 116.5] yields 387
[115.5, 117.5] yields 363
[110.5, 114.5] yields 384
